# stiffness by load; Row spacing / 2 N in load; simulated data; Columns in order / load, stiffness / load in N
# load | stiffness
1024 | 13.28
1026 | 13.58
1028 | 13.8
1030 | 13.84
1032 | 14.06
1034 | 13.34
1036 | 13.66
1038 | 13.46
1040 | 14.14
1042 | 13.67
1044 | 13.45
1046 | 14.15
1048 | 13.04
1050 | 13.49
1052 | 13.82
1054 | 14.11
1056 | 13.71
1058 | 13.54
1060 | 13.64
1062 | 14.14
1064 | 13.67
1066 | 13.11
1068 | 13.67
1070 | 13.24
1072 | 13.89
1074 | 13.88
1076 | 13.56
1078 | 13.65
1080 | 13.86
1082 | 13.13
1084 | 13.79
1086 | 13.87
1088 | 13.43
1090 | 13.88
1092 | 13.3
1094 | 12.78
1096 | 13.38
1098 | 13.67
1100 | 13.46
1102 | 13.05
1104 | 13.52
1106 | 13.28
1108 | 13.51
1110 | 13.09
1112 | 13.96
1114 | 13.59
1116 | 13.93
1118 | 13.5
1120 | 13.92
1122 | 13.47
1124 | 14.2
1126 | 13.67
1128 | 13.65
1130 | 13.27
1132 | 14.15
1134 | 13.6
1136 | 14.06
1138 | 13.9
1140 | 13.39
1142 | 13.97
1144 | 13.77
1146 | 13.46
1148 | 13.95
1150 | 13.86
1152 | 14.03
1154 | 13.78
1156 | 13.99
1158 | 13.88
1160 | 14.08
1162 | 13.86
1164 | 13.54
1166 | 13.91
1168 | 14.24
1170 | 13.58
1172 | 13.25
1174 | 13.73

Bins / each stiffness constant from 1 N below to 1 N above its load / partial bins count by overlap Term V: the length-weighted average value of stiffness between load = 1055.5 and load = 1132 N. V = 13.6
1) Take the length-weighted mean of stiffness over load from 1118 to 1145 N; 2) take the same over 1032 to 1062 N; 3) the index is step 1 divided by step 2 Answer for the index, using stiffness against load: 1.01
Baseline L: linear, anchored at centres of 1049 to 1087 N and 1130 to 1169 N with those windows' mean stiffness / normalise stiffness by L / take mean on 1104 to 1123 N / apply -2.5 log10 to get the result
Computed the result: 0.02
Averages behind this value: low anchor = 13.7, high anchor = 13.8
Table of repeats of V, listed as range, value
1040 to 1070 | 13.7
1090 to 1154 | 13.6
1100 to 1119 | 13.5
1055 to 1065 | 13.7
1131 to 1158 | 13.8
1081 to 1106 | 13.4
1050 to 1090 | 13.7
